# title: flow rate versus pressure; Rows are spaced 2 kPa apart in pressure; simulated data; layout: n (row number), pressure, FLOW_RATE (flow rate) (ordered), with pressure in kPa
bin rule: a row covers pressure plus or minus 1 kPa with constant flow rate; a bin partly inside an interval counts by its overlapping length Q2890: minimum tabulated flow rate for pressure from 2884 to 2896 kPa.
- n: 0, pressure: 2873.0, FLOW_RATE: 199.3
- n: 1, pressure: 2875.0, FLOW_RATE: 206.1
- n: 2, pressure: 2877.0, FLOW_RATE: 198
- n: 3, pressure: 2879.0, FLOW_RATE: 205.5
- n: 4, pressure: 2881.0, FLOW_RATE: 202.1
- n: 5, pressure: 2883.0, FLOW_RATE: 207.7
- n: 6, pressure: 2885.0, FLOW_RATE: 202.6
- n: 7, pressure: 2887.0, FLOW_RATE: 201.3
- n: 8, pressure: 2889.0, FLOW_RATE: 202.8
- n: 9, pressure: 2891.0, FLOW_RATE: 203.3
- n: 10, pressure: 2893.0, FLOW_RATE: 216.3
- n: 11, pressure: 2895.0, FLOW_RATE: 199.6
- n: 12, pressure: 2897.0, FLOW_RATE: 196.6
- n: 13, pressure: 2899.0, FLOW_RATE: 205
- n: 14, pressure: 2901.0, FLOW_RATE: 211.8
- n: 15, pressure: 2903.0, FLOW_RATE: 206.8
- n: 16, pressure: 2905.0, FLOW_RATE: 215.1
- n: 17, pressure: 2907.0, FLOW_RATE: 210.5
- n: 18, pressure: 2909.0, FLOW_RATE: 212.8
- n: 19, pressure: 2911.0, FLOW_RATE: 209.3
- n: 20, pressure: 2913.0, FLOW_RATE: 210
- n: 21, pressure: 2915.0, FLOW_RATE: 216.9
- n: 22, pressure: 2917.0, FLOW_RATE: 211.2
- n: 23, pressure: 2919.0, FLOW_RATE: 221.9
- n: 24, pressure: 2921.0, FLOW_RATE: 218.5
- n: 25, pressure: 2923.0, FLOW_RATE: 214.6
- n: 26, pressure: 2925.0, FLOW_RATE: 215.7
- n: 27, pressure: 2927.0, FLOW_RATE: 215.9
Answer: 199.6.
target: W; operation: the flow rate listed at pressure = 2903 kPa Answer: 206.8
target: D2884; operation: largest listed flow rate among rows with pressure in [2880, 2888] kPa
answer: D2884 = 207.7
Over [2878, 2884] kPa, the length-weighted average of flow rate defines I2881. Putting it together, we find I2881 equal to 205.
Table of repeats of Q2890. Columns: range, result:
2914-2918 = 211.2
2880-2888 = 201.3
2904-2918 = 209.3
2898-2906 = 205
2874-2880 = 198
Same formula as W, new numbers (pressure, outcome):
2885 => 202.6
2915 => 216.9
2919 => 221.9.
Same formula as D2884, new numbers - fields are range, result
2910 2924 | 221.9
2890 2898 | 216.3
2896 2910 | 215.1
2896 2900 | 205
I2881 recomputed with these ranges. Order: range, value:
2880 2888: 203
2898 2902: 208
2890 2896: 206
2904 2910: 213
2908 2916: 212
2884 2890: 202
